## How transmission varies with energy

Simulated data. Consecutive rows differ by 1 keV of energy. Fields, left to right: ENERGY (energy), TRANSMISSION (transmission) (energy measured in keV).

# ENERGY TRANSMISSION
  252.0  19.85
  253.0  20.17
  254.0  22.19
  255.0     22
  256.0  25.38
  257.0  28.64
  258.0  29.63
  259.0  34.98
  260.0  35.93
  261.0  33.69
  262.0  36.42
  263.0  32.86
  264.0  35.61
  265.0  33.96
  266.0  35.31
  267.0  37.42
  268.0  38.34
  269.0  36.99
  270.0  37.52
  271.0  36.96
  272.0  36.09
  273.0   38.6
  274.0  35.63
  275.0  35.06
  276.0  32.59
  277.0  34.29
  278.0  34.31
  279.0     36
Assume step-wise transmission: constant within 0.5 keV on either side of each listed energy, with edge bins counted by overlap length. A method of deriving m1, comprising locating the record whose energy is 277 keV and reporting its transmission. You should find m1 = 34.29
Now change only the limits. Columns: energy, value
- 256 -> 25.38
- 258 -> 29.63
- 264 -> 35.61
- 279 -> 36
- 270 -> 37.52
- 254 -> 22.19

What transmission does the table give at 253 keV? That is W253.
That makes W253 20.17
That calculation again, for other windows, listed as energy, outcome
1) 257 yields 28.64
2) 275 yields 35.06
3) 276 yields 32.59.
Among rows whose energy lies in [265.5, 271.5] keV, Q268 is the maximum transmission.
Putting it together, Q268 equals 38.34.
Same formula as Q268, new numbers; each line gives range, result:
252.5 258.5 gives 29.63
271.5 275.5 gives 38.6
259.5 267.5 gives 37.42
